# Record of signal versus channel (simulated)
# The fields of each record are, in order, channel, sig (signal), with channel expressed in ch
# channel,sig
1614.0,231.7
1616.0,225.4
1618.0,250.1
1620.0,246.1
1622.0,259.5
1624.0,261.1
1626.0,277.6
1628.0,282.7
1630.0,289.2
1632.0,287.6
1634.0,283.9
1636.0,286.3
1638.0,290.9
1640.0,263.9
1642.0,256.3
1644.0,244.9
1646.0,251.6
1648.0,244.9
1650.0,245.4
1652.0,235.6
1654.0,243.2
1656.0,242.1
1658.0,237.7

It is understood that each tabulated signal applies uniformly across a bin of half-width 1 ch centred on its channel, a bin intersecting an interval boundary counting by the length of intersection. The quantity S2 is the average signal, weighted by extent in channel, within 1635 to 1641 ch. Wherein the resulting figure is 280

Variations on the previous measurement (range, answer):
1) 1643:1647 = 248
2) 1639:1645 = 255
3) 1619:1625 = 256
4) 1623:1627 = 269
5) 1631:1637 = 286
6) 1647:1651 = 245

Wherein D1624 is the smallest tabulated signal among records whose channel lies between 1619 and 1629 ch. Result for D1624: 246.1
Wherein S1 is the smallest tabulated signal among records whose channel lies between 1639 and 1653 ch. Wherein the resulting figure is 235.6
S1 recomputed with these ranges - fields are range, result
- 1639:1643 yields 256.3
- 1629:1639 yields 283.9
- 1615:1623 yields 225.4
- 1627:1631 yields 282.7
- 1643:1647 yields 244.9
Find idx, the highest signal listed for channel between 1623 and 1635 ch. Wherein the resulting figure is 289.2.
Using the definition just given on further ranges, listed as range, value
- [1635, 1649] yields 290.9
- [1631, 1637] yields 287.6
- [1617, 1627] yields 277.6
